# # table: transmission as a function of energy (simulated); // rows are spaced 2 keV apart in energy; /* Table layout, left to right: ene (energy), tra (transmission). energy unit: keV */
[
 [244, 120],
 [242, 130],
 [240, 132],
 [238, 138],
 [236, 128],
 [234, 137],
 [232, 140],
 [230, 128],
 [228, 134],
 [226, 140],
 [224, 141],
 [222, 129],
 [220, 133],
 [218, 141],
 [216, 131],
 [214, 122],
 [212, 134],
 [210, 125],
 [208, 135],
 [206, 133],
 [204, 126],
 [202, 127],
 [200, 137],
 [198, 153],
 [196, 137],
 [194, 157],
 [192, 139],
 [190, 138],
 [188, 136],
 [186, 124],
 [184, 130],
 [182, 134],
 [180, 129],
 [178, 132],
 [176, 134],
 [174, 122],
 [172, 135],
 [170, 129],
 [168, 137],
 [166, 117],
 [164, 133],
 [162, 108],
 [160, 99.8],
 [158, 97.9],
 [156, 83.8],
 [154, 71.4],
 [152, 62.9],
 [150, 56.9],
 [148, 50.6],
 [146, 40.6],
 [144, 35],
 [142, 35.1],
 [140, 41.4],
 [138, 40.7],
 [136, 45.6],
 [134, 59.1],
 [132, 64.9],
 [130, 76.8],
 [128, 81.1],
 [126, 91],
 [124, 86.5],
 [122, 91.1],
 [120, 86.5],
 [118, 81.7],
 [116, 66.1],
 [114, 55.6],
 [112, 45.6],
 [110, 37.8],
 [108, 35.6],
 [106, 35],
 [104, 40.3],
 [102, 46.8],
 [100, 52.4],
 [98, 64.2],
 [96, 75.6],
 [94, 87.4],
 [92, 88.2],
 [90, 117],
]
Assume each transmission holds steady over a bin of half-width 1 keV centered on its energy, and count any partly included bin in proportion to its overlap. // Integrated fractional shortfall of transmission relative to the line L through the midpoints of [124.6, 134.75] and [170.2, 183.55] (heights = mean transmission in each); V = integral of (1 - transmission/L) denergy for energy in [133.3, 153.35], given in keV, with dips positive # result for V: 9.73 keV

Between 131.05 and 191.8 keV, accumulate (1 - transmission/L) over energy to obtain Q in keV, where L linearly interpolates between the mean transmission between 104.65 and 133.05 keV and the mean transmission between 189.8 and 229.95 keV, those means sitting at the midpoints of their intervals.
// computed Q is 4.4 keV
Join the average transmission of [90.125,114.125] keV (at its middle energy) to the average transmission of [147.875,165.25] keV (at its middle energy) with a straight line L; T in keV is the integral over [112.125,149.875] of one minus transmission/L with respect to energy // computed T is 4.97 keV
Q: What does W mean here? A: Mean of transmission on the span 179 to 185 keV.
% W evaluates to 131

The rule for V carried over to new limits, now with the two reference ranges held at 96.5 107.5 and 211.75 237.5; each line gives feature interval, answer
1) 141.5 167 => 2.8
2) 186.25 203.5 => -4.0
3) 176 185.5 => -2.6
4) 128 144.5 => 4.4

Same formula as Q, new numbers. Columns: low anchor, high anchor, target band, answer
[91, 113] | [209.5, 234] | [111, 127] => -2.1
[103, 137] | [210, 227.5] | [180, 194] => -3.0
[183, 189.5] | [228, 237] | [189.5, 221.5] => -0.9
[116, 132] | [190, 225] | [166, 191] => -3.0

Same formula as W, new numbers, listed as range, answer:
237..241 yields 135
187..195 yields 142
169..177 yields 130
